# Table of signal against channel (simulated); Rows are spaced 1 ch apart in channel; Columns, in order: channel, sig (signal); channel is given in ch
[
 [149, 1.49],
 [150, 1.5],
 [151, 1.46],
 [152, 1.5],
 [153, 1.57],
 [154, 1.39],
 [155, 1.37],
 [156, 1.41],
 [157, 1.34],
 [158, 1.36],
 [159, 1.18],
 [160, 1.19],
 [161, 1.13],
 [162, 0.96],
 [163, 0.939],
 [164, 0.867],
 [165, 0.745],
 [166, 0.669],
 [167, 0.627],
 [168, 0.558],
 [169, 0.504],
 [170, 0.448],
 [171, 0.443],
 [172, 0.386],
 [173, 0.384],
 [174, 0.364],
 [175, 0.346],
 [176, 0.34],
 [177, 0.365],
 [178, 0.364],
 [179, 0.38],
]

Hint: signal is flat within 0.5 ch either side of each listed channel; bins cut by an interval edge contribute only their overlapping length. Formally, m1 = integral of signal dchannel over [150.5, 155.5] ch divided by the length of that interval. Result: 1.46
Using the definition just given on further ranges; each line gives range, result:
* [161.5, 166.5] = 0.836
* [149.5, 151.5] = 1.48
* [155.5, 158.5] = 1.37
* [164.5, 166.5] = 0.707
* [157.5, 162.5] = 1.16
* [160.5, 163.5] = 1.01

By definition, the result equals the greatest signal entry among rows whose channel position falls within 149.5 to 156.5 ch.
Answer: 1.57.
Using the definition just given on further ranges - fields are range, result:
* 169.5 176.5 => 0.448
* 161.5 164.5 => 0.96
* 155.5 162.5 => 1.41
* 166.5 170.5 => 0.627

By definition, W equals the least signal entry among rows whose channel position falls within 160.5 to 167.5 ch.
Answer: 0.627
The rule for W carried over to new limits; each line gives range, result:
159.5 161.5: 1.13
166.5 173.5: 0.384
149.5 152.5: 1.46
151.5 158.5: 1.34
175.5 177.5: 0.34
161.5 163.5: 0.939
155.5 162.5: 0.96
